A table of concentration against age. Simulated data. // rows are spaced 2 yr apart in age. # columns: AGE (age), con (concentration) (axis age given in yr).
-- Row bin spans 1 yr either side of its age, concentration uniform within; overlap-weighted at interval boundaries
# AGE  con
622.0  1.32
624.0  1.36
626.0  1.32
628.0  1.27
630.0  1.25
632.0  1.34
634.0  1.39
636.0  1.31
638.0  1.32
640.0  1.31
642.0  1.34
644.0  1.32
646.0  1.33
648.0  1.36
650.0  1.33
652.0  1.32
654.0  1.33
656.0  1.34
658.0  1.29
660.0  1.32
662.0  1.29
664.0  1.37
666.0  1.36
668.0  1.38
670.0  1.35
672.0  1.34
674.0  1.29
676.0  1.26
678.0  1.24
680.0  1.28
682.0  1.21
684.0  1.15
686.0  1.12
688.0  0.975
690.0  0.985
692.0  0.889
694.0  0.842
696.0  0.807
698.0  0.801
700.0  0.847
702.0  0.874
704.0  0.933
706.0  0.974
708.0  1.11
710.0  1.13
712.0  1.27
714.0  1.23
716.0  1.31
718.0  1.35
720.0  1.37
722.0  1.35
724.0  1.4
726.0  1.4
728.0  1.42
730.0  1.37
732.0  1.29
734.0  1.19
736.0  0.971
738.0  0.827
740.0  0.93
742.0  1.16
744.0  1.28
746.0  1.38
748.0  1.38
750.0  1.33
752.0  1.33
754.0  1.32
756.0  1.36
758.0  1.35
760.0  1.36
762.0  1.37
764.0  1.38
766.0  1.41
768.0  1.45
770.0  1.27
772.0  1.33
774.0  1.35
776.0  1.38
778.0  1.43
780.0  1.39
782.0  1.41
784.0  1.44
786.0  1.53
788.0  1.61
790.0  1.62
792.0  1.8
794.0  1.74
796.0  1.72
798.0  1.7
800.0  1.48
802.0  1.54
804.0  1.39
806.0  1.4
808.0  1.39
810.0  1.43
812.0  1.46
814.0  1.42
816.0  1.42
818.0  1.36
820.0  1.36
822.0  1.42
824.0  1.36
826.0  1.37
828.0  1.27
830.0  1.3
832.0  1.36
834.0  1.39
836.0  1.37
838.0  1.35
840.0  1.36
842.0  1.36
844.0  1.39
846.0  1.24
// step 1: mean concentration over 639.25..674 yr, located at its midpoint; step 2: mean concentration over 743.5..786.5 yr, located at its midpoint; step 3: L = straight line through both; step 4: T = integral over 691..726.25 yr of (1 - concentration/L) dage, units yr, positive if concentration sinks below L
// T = 6.6 yr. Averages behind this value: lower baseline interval 1.33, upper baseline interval 1.37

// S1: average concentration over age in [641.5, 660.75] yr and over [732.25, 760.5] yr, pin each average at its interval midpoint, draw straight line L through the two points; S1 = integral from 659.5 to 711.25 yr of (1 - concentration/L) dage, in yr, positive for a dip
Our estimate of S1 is 7.0 yr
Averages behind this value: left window 1.33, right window 1.23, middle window 1.12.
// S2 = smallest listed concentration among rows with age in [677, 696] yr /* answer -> 0.807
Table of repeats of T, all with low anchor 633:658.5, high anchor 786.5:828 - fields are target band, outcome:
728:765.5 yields 4.5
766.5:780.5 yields 0.8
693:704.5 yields 4.5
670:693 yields 3.4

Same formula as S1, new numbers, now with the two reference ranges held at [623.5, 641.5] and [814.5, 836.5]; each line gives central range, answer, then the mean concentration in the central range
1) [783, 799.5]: -3.5 yr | 1.64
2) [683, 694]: 2.7 yr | 1.01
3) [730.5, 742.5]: 2.4 yr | 1.07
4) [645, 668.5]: -0.2 yr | 1.33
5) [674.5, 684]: 0.6 yr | 1.24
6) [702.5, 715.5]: 2.2 yr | 1.11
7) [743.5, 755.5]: 0.0 yr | 1.34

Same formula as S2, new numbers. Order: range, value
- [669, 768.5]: 0.801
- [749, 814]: 1.27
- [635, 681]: 1.24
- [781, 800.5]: 1.41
